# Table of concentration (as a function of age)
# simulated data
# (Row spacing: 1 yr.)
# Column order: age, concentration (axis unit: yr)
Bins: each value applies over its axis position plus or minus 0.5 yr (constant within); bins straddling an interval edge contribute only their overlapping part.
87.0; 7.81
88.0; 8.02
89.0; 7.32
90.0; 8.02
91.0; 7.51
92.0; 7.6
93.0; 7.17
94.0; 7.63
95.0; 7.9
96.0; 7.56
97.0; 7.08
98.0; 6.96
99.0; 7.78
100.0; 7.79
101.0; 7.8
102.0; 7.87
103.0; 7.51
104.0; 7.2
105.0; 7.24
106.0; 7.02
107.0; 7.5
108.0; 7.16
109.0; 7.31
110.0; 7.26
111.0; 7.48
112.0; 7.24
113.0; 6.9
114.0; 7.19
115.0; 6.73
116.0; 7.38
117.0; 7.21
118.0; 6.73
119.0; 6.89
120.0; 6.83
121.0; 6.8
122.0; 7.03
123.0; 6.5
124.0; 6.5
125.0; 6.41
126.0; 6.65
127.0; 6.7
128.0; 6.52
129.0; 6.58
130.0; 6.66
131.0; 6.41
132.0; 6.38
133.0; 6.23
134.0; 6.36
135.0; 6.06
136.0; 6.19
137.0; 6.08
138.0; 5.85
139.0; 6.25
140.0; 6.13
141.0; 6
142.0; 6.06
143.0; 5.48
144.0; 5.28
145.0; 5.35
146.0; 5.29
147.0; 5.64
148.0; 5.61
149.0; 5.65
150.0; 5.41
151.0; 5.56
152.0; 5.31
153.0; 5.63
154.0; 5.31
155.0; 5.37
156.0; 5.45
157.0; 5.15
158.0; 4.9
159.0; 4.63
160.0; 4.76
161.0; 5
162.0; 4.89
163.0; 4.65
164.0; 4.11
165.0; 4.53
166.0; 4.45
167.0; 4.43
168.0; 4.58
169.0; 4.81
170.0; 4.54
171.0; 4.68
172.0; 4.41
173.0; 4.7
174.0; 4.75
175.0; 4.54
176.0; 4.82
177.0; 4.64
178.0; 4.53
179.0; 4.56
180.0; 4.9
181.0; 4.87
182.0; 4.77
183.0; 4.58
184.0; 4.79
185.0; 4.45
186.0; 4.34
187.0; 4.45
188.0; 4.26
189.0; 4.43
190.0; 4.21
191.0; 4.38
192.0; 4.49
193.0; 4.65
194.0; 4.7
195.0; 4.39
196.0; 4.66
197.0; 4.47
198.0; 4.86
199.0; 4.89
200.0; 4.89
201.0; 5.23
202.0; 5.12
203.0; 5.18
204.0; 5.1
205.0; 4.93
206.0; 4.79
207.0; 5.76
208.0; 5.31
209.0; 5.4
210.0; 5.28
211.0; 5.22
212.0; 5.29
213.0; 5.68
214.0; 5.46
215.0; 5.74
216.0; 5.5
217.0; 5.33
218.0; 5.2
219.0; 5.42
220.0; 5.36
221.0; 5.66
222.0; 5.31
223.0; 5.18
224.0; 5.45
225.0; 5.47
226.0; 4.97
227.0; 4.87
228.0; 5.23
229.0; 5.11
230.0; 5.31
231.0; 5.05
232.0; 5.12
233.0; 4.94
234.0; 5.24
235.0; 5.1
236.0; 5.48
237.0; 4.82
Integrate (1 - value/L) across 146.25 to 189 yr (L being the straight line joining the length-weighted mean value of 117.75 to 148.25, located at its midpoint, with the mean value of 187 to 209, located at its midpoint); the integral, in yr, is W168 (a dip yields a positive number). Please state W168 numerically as 5.0 yr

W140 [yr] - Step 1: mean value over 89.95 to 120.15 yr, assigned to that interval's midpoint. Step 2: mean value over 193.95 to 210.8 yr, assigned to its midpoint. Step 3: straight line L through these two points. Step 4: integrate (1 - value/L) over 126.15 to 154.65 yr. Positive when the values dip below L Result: 2.5 yr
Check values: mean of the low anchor 7.33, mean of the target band 5.93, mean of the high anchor 5.01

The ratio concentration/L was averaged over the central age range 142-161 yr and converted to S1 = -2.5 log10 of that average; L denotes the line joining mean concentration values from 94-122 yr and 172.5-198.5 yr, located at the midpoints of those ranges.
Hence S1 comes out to 0.08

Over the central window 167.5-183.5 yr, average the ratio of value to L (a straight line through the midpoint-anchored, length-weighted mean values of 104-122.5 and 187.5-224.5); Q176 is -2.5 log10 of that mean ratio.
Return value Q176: 0.22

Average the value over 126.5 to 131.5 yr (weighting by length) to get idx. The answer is 6.57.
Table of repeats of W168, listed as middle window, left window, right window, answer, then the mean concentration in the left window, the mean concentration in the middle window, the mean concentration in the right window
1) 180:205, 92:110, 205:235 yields 4.74 yr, 7.44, 4.68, 5.29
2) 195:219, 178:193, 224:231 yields -1.52 yr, 4.54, 5.17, 5.17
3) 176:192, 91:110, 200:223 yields 3.54 yr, 7.45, 4.55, 5.32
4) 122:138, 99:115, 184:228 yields 0.94 yr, 7.36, 6.42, 5.02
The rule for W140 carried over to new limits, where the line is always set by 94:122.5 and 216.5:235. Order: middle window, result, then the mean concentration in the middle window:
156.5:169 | 3.3 yr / 4.68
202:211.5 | 0.6 yr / 5.21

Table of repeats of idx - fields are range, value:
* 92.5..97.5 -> 7.47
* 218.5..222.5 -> 5.44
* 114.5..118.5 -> 7.01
